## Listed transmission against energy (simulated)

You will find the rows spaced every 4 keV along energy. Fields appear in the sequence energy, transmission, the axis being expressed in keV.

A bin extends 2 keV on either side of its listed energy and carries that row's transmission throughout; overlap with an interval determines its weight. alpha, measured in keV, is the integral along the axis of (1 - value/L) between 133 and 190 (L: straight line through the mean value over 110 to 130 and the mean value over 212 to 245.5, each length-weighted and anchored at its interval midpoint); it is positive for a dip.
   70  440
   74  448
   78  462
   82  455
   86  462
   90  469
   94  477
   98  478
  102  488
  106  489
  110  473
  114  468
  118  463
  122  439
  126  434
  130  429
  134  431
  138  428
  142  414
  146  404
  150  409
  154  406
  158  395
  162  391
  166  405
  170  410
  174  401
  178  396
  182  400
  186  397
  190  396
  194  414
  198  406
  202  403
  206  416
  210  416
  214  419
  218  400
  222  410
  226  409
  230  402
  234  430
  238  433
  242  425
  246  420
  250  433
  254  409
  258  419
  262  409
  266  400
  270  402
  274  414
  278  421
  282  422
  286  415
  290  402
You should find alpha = 4.2 keV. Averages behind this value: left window 451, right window 416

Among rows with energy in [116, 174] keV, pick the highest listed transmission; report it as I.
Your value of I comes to 463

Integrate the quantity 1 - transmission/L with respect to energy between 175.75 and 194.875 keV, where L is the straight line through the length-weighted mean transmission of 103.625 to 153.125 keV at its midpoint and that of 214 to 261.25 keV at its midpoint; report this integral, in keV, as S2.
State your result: 1.26 keV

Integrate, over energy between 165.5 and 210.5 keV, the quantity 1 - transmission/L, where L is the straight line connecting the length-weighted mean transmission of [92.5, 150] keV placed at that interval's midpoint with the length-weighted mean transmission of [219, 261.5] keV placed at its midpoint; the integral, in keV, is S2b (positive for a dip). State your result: 2.8 keV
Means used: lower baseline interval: 449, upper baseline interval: 418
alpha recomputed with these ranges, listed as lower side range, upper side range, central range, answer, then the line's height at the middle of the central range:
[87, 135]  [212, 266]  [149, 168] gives 1.9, 445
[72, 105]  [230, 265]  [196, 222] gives 1.3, 432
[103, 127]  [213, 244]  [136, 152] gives 1.3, 451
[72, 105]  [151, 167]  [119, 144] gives -0.2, 426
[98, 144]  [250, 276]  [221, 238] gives 0.2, 420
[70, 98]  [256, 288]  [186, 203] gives 1.1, 433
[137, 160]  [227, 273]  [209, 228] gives 0.2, 414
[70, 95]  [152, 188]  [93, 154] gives -2.0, 432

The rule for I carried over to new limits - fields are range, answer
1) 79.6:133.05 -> 489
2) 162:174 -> 410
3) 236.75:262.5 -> 433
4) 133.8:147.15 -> 431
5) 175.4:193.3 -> 400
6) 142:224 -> 419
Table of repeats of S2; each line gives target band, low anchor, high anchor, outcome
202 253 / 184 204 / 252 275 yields -1.4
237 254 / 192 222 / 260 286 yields -0.6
